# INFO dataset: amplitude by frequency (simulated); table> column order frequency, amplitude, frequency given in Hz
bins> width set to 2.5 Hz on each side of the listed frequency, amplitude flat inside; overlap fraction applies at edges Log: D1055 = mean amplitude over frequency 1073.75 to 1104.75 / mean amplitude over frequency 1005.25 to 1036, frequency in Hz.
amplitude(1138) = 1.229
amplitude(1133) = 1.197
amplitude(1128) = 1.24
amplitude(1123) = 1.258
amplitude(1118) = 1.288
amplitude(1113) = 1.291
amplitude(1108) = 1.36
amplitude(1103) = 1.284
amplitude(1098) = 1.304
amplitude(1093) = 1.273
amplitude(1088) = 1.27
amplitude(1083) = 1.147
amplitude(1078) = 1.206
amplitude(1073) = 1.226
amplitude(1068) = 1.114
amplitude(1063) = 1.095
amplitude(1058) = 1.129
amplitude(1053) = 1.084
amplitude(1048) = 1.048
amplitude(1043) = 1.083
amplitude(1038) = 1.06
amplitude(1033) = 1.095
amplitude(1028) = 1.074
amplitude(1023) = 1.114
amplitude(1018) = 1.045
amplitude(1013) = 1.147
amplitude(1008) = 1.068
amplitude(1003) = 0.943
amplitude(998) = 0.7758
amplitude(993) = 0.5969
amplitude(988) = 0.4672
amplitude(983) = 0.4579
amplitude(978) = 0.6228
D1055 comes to 1.1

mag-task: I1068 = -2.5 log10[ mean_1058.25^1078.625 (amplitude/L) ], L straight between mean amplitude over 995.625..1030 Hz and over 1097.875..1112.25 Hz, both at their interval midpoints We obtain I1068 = 0.04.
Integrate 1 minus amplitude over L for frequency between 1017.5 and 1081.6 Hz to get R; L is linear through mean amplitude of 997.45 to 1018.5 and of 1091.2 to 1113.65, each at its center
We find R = 1.7 Hz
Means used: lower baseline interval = 1.01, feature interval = 1.11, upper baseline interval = 1.3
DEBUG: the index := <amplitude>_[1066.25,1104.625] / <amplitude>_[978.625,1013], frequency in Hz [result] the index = 1.65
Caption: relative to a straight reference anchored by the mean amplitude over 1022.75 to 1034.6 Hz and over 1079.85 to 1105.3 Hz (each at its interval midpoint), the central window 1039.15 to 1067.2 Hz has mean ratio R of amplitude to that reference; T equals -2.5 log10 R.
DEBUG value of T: 0.063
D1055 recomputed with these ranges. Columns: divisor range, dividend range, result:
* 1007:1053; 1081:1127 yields 1.18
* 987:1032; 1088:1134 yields 1.37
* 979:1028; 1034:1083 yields 1.31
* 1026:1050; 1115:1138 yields 1.16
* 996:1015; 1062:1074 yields 1.16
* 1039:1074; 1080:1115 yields 1.15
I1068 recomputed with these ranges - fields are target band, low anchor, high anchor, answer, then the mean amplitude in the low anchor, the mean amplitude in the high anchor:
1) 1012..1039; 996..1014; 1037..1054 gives -0.07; 0.976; 1.07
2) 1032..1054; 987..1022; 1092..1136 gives -0.05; 0.891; 1.28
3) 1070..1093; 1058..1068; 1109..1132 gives -0.05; 1.11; 1.27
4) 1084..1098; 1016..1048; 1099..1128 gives -0.03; 1.08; 1.29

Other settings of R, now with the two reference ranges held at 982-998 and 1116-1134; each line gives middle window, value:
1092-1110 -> -2.9 Hz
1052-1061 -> -2.2 Hz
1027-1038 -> -4.4 Hz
